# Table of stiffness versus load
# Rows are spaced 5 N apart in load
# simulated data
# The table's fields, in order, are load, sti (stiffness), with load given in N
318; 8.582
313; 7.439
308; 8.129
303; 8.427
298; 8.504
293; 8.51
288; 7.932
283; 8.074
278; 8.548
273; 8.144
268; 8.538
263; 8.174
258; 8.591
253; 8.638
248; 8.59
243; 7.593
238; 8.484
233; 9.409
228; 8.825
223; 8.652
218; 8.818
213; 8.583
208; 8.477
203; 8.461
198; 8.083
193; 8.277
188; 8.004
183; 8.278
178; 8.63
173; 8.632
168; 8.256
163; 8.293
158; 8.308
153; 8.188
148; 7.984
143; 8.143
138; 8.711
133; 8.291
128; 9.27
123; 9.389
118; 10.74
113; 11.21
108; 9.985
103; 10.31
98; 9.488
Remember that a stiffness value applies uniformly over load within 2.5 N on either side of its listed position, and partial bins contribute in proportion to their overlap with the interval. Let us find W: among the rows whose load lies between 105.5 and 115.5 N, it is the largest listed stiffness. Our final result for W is 11.21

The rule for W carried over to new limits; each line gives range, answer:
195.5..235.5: 9.409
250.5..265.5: 8.638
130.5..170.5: 8.711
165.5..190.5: 8.632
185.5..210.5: 8.477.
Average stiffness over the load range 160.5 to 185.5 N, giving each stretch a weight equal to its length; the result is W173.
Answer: 8.42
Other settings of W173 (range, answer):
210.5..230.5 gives 8.72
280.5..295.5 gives 8.17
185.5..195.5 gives 8.14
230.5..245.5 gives 8.5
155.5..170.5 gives 8.29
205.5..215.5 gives 8.53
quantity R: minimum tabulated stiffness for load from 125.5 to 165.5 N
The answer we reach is 7.984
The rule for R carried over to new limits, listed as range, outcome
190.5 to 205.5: 8.083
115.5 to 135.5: 8.291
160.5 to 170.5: 8.256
